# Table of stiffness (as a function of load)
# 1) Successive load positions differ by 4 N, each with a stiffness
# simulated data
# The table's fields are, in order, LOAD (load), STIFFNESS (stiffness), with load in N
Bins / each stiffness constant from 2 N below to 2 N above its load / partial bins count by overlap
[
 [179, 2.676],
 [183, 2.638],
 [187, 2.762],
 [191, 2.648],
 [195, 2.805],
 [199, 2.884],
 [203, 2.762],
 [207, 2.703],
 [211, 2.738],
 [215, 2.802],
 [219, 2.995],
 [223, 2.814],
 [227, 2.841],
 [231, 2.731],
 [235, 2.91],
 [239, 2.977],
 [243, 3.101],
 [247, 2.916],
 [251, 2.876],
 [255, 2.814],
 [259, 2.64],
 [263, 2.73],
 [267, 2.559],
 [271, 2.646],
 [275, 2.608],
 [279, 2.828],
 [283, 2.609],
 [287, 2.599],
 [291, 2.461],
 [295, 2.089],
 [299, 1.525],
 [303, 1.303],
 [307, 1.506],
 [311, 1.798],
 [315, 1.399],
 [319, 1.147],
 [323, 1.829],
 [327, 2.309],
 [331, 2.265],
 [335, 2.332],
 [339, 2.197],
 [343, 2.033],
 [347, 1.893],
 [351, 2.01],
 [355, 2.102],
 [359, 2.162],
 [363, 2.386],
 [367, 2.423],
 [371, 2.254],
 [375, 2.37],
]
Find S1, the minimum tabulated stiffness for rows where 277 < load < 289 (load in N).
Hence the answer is 2.599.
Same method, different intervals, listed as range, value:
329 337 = 2.265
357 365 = 2.162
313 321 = 1.147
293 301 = 1.525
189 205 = 2.648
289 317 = 1.303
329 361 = 1.893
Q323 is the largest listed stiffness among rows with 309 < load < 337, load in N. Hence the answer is 2.332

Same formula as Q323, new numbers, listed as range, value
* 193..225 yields 2.995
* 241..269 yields 3.101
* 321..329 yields 2.309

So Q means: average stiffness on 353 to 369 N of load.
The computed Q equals 2.27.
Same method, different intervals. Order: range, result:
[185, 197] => 2.74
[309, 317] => 1.6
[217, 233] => 2.85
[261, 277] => 2.64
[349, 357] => 2.06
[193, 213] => 2.78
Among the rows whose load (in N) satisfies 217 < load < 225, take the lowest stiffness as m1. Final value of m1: 2.814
